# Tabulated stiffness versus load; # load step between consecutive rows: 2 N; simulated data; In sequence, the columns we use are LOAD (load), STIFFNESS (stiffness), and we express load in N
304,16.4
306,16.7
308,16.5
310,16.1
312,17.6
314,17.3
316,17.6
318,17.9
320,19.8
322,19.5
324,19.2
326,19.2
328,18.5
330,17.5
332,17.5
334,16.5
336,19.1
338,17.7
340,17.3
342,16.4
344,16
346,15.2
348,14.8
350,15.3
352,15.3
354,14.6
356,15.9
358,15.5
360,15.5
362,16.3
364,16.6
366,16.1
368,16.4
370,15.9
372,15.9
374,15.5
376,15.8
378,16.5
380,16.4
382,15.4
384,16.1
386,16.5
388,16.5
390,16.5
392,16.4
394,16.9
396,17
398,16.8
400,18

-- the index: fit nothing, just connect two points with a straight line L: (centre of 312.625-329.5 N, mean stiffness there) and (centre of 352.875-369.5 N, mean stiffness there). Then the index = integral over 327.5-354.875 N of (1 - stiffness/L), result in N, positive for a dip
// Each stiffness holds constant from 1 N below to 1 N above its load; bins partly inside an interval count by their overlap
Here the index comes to 1.1 N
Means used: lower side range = 18.6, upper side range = 15.9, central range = 16.5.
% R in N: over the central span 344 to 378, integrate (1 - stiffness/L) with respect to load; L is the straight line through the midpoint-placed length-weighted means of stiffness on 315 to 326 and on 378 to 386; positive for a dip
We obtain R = 2.6 N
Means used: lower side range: 18.8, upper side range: 16.1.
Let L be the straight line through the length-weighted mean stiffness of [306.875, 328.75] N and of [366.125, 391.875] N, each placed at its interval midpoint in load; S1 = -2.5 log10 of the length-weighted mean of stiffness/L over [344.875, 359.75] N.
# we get 0.12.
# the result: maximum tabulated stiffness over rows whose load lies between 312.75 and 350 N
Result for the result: 19.8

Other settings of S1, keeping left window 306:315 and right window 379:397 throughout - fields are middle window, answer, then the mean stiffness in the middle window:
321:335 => -0.09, 18.3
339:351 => 0.06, 15.8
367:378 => 0.04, 16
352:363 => 0.07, 15.5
